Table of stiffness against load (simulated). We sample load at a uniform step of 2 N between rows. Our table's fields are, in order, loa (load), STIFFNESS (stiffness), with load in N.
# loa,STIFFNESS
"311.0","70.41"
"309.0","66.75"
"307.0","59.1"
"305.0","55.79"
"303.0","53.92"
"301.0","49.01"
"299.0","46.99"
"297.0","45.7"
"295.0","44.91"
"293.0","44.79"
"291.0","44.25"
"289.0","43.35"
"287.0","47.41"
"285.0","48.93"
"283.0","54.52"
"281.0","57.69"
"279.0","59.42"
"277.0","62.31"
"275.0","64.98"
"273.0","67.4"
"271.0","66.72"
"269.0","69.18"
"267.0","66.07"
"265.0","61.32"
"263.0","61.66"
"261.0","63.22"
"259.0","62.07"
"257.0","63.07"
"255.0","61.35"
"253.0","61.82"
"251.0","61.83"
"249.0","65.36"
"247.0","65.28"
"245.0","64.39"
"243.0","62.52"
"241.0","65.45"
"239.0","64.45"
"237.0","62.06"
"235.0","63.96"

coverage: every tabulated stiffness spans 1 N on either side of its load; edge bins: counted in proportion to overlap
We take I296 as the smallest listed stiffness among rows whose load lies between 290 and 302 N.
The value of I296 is 44.25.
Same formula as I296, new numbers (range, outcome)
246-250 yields 65.28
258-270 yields 61.32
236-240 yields 62.06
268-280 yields 59.42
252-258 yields 61.35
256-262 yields 62.07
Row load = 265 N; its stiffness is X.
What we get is 61.32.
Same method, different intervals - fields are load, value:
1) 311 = 70.41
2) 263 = 61.66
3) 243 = 62.52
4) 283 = 54.52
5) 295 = 44.91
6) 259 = 62.07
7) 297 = 45.7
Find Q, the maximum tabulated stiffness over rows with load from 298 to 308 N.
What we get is 59.1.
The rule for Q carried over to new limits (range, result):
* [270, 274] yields 67.4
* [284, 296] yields 48.93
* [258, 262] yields 63.22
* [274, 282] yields 64.98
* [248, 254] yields 65.36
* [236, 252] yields 65.45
